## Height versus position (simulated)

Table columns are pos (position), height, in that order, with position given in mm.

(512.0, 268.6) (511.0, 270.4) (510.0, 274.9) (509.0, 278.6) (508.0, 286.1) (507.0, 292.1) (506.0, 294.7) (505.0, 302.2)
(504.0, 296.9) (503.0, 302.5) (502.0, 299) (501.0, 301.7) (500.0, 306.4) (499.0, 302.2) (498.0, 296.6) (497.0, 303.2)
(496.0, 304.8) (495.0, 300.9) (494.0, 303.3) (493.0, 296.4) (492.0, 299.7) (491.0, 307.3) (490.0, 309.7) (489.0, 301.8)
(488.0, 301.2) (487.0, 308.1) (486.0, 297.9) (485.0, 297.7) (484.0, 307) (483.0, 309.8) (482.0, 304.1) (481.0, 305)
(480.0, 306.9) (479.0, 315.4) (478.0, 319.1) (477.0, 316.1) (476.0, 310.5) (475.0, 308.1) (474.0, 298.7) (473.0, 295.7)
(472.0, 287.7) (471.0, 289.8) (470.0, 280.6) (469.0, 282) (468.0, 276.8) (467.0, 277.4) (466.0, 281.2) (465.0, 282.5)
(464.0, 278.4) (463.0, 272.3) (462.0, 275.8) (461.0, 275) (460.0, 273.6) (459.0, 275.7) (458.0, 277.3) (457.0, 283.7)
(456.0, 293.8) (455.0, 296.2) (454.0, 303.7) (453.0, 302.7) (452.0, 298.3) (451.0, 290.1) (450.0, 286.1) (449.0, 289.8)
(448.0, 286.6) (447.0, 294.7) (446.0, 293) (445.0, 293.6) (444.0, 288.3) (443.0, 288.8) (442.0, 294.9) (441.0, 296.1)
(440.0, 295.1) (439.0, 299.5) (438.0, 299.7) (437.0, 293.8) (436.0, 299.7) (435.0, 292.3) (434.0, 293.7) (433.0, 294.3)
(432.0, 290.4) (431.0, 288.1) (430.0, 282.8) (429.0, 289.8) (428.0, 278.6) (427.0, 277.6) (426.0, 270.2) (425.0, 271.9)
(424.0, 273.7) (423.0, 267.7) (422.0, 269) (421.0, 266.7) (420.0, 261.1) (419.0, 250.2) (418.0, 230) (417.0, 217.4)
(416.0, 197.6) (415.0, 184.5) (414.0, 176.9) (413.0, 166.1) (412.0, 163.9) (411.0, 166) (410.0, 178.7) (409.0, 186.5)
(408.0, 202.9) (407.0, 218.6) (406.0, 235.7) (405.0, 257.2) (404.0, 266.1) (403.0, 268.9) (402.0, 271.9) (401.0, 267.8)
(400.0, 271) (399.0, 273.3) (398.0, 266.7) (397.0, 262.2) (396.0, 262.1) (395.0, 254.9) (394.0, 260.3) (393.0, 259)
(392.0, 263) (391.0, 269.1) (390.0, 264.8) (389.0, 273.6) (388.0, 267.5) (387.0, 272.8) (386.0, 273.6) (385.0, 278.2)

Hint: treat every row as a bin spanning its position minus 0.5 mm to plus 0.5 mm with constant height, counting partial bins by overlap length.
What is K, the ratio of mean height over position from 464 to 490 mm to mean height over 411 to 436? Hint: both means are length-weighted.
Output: 1.19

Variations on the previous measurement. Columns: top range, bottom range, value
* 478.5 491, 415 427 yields 1.22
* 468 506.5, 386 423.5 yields 1.25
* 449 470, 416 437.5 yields 1.04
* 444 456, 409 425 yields 1.34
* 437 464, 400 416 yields 1.34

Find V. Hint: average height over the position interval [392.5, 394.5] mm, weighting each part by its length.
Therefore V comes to 260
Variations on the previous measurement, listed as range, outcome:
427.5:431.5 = 285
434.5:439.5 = 297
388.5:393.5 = 266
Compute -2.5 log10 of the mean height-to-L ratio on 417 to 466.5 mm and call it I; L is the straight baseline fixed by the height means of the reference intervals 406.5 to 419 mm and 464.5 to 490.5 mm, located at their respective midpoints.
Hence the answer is -0.18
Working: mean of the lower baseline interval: 193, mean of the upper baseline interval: 299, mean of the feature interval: 283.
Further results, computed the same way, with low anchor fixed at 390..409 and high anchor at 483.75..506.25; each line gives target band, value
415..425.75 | 0.08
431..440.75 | -0.08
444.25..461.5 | -0.03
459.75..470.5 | 0.04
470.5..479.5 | -0.05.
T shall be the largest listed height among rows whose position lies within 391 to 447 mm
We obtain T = 299.7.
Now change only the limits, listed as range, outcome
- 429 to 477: 316.1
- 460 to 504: 319.1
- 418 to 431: 289.8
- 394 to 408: 273.3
